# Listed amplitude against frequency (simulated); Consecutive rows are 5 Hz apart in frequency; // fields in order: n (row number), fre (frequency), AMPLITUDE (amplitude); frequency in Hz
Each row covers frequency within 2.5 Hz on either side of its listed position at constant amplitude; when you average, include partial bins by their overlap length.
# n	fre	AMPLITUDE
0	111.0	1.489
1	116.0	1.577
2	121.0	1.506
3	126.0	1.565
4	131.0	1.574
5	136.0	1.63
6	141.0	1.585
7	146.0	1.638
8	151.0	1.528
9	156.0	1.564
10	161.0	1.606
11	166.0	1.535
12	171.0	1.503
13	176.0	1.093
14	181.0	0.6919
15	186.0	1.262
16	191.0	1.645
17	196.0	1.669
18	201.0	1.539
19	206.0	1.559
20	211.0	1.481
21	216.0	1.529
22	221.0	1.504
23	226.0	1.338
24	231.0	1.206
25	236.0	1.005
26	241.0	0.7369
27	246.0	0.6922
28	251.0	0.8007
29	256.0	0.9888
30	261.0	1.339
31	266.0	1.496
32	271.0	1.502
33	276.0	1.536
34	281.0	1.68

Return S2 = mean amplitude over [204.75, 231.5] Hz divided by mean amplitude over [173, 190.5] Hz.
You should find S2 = 1.31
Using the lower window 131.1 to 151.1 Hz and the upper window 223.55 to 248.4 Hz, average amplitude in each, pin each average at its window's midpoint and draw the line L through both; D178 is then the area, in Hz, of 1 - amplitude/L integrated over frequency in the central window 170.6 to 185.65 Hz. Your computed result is 3.4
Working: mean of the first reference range 1.6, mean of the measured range 1.06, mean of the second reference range 0.996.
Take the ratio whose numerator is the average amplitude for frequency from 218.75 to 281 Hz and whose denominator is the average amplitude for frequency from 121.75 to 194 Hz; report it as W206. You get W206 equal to 0.82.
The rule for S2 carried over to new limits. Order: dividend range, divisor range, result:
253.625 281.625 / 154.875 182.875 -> 1.05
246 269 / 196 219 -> 0.72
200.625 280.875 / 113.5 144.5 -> 0.81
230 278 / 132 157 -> 0.71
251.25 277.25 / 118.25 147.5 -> 0.83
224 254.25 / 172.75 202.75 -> 0.73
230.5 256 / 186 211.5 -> 0.56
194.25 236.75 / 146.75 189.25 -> 1.05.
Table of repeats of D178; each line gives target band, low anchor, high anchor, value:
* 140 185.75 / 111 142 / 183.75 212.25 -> 4.3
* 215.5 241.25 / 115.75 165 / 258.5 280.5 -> 4.7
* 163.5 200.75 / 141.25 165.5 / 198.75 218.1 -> 4.7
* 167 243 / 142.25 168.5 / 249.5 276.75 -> 6.0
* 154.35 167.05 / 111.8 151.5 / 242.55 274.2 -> -0.9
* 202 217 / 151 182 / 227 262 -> -4.9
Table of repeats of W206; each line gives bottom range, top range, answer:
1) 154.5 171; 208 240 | 0.85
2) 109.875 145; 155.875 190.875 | 0.85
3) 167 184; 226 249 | 0.84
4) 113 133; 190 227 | 0.99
